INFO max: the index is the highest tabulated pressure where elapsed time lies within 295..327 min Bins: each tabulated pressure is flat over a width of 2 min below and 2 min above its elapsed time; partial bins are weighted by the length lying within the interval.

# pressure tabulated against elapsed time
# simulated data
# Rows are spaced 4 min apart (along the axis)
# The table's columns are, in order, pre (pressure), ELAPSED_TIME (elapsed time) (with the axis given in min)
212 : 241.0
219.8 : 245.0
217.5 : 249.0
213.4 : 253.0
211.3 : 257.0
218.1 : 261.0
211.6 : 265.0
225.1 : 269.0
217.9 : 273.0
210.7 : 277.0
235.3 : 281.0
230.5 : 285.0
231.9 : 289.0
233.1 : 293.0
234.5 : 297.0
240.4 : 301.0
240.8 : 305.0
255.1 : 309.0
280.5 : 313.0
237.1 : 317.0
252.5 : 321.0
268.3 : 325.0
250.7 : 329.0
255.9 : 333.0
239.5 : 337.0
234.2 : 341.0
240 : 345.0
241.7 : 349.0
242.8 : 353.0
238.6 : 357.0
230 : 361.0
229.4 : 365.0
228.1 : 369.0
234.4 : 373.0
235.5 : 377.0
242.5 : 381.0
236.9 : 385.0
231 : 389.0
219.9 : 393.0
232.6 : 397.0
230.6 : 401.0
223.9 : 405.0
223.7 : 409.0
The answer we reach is 280.5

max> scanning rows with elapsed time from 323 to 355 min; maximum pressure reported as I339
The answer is 268.3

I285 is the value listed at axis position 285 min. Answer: 230.5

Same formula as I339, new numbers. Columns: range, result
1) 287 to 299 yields 234.5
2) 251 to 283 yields 235.3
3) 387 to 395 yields 231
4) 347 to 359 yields 242.8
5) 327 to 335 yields 255.9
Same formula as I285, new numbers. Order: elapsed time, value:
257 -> 211.3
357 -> 238.6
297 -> 234.5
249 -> 217.5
